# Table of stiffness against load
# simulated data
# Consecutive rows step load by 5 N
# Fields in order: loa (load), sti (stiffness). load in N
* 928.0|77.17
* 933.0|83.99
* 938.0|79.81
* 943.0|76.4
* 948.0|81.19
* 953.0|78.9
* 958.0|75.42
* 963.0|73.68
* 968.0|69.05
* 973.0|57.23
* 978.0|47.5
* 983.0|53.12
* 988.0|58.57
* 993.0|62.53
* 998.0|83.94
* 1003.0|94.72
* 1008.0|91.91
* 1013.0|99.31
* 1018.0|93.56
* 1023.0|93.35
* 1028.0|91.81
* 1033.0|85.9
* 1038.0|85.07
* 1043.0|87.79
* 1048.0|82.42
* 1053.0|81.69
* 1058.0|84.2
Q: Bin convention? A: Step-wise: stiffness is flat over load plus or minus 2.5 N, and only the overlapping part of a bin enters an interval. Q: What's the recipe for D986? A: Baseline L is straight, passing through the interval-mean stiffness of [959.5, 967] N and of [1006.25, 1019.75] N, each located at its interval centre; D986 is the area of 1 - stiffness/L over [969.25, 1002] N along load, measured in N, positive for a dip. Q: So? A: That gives 8.25 N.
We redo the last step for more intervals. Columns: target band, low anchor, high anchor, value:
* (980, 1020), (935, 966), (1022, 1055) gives 1.8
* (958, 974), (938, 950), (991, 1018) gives 2.6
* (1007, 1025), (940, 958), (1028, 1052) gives -2.4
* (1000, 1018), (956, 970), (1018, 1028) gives -1.3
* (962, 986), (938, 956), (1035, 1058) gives 6.3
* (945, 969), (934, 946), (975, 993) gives -2.3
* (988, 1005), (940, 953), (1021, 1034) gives 1.9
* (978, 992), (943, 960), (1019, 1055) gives 4.6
